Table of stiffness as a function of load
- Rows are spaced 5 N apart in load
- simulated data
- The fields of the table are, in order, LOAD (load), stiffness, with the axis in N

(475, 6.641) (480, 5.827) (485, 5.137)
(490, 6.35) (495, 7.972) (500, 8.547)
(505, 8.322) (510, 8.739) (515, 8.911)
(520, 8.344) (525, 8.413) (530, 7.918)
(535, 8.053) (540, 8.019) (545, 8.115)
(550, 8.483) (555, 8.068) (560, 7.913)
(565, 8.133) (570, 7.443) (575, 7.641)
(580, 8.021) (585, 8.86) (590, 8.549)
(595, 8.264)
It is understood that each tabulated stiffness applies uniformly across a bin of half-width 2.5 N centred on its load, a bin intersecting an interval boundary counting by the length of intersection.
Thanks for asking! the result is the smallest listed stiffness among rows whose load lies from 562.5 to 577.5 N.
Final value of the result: 7.443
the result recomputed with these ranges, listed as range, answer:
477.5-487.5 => 5.137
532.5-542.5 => 8.019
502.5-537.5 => 7.918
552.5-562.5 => 7.913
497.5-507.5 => 8.322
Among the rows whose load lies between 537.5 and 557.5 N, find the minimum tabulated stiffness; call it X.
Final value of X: 8.019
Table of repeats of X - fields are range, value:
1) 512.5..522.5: 8.344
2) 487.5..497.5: 6.35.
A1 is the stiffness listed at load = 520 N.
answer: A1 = 8.344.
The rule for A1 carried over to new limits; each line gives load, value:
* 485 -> 5.137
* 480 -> 5.827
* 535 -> 8.053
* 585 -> 8.86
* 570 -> 7.443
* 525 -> 8.413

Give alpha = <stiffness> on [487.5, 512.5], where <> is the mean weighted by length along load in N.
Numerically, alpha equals 7.99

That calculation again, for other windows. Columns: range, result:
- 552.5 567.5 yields 8.04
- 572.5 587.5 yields 8.17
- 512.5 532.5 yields 8.4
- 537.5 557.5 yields 8.17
